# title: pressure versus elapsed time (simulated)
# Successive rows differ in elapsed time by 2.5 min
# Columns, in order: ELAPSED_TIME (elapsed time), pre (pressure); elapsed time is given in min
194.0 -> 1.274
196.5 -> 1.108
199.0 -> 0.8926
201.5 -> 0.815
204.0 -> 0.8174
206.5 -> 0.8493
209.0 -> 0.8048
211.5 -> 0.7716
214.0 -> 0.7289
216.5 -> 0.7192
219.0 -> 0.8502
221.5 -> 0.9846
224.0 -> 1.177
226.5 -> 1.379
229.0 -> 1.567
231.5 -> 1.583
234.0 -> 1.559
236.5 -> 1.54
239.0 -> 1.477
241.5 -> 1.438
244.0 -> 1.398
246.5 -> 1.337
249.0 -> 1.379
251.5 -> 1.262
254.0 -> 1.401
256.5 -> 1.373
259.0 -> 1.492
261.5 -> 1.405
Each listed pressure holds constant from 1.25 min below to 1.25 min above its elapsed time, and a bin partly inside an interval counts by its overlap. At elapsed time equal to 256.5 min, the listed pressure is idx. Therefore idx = 1.373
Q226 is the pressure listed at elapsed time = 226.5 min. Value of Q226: 1.379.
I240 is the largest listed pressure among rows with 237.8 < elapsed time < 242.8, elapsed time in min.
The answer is 1.477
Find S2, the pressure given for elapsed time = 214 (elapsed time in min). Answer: 0.7289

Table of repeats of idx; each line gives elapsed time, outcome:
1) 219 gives 0.8502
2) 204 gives 0.8174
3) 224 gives 1.177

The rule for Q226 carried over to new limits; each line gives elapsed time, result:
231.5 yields 1.583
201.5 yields 0.815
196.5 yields 1.108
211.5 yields 0.7716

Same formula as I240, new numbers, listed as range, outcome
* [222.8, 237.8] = 1.583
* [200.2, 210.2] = 0.8493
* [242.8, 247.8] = 1.398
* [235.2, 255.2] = 1.54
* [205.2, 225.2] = 1.177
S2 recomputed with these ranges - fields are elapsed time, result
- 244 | 1.398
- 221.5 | 0.9846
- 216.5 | 0.7192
